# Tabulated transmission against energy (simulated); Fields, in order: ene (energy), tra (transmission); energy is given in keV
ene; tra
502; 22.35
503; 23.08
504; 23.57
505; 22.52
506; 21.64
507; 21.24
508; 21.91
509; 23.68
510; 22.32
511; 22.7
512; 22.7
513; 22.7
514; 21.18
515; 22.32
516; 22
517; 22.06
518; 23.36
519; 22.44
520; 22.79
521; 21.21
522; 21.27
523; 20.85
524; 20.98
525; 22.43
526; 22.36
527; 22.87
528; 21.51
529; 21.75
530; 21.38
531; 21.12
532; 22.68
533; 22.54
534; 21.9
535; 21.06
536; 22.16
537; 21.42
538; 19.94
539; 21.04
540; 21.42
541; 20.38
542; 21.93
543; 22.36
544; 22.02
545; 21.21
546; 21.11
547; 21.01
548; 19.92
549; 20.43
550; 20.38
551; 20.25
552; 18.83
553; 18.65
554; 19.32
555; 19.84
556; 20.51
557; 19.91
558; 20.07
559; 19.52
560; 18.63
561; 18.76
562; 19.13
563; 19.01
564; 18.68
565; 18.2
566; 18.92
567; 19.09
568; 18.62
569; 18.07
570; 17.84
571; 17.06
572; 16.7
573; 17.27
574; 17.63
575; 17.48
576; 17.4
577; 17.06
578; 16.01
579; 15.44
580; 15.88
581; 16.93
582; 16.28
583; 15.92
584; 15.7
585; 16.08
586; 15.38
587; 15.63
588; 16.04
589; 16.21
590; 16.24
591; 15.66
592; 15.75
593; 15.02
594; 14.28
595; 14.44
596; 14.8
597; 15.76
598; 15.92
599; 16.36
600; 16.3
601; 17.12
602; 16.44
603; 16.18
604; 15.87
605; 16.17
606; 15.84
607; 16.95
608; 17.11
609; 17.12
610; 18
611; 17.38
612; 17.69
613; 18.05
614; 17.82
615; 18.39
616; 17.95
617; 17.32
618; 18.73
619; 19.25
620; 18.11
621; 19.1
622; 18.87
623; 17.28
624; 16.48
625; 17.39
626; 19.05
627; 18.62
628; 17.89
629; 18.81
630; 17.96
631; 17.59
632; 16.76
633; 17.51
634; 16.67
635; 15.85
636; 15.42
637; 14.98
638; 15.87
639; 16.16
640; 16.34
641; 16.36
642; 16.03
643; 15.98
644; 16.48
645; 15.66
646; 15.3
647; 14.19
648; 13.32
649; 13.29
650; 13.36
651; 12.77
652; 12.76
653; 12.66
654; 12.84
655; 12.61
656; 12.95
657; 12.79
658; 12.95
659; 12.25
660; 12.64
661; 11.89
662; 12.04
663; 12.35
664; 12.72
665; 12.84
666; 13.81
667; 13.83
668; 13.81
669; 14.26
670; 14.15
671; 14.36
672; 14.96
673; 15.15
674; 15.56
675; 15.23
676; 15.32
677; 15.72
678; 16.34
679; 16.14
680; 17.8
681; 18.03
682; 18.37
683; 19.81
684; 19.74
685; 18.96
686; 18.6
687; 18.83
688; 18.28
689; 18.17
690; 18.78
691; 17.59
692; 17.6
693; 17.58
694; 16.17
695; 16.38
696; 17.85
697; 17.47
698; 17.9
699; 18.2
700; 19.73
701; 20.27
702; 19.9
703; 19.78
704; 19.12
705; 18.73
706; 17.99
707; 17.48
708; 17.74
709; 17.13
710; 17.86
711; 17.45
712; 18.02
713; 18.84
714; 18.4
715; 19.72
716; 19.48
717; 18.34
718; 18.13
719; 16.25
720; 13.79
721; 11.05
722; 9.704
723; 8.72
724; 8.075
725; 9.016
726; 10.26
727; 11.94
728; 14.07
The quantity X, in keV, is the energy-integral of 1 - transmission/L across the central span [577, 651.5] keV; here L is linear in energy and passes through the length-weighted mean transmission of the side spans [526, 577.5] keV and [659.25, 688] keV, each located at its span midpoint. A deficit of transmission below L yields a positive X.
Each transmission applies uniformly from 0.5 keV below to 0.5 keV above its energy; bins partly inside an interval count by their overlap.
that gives 5.00 keV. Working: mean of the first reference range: 19.9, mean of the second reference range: 15.5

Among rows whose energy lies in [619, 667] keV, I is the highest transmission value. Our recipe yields 19.25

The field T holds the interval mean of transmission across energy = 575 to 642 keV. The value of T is 16.7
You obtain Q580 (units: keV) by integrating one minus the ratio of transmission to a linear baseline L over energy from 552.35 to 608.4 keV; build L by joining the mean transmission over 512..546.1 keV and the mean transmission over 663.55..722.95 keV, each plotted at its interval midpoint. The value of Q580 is 8.8 keV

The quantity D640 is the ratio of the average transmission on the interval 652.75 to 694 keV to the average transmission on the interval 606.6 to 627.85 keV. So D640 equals 0.9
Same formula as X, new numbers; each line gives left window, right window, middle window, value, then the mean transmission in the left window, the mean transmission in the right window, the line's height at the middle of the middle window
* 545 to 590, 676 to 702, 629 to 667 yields 7.5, 18.1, 18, 18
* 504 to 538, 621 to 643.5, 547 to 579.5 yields 2.5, 22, 17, 20.1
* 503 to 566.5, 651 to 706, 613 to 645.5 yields 0.9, 21.2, 16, 17.8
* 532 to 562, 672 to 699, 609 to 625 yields 0.8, 20.6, 17.4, 19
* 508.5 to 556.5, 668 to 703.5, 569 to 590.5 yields 3.9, 21.5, 17.3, 20.2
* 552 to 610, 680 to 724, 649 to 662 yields 3.5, 17.1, 17.5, 17.4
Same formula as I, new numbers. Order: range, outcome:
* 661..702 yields 20.27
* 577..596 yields 17.06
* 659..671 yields 14.36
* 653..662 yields 12.95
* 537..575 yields 22.36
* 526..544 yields 22.87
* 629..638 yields 18.81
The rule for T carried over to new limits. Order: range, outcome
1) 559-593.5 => 17.1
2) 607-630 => 18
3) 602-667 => 15.8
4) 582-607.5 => 15.9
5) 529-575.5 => 19.9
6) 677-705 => 18.2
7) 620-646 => 17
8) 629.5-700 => 15.6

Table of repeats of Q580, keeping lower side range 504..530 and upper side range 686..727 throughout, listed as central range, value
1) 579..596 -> 3.8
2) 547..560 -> 0.8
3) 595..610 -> 2.6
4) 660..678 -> 3.8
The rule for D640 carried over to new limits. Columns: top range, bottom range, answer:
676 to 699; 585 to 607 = 1.12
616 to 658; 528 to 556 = 0.76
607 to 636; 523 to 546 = 0.82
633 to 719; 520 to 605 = 0.86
